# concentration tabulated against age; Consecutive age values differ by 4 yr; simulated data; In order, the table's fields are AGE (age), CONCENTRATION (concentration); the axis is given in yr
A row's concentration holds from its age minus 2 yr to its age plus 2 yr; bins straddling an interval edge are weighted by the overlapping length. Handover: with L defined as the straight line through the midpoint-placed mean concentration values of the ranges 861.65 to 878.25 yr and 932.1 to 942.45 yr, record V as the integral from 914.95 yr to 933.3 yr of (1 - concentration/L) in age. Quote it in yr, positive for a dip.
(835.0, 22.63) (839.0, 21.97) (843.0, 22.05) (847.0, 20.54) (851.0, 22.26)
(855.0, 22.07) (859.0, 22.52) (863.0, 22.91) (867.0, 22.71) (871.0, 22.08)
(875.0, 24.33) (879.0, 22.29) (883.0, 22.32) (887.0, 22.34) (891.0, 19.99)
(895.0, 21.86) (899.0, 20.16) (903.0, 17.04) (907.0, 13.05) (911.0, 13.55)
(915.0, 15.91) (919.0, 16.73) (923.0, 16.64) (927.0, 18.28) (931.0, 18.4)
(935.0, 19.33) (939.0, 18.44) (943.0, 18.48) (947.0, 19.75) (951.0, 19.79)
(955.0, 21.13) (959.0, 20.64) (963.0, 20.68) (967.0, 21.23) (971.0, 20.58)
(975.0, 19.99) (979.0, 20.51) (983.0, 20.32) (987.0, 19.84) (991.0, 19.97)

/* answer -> 2.1 yr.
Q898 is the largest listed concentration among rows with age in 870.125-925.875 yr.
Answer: 24.33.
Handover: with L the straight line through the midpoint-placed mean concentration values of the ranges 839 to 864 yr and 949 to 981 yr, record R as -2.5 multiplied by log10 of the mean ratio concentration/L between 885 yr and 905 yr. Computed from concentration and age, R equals 0.06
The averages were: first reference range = 22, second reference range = 20.6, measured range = 20.3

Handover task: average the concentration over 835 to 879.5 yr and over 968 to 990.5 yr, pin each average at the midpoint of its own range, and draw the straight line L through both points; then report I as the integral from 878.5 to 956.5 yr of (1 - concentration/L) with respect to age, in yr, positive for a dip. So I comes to 9.6 yr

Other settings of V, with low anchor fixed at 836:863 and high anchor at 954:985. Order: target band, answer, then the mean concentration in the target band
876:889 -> -0.5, 22.5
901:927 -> 6.8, 15.7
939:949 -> 0.9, 19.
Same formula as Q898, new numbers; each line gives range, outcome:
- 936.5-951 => 19.79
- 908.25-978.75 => 21.23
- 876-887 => 22.34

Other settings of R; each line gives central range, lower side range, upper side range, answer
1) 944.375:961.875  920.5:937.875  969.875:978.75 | -0.05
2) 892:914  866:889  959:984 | 0.27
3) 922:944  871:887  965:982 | 0.17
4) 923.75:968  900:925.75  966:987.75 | -0.08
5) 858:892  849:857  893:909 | -0.11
